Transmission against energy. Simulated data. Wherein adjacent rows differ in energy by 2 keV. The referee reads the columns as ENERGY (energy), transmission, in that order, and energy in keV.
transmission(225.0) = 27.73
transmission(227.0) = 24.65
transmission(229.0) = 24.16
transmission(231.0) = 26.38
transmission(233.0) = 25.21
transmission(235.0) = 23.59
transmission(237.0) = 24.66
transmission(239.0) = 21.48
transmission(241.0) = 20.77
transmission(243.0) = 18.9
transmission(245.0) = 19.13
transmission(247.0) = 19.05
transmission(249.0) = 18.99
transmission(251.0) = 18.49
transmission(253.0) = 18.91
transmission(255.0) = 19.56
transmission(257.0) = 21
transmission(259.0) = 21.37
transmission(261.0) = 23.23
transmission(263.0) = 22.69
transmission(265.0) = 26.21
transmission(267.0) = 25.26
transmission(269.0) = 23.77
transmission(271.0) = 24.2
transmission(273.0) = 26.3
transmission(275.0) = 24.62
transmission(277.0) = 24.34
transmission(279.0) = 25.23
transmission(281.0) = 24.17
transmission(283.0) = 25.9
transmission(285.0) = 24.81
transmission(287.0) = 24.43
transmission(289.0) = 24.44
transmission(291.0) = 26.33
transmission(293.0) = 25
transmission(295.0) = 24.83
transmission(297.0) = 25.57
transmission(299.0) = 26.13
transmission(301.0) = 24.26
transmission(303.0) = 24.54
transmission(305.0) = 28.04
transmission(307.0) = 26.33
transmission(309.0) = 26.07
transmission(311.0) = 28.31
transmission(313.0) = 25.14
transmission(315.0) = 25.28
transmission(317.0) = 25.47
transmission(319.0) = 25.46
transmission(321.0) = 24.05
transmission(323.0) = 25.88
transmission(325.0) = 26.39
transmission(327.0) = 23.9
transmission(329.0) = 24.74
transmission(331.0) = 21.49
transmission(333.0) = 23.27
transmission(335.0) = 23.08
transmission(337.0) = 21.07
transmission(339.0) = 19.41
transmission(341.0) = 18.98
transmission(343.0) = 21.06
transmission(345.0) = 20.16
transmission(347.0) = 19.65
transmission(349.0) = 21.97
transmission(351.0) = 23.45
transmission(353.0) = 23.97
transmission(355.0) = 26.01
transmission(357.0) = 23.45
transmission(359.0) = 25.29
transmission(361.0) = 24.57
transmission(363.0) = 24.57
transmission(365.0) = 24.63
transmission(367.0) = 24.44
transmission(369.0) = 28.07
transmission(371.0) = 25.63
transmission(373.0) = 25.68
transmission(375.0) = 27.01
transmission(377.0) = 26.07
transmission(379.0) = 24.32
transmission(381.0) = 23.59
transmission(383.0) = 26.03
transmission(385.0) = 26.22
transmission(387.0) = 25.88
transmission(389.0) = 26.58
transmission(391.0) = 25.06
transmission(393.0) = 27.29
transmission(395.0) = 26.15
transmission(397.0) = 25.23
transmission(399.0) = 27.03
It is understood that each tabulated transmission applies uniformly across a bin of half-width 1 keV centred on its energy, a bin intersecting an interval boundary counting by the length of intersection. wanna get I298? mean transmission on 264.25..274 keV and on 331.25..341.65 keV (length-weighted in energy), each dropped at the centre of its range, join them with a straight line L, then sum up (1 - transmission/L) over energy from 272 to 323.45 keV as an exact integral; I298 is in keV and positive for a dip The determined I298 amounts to -4.3 keV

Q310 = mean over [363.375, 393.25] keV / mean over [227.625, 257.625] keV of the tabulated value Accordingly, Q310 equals 1.20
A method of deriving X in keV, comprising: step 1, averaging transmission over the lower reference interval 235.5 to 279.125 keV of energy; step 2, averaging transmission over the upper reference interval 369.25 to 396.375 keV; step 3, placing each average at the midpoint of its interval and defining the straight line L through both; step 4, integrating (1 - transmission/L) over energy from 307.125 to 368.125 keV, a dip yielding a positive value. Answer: 1.85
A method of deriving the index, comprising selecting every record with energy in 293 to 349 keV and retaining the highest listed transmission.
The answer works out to 28.31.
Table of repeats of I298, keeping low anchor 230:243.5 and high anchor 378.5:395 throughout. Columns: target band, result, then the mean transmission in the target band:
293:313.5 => -1.4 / 25.9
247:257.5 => 1.9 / 19.3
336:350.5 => 2.6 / 20.4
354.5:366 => 0.2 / 24.7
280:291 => -0.4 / 24.9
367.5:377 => -0.4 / 26.4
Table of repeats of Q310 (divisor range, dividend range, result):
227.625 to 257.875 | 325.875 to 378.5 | 1.10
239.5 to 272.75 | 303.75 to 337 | 1.17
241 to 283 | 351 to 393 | 1.14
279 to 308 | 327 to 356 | 0.87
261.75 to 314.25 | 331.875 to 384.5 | 0.94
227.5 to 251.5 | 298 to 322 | 1.18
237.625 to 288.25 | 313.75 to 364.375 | 1.03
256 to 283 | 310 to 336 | 1.03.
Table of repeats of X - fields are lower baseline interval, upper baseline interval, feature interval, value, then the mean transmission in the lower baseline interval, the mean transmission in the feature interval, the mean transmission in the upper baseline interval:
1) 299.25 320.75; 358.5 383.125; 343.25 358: 1.7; 25.8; 22.6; 25.4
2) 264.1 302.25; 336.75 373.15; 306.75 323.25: -1.0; 25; 25.7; 23.3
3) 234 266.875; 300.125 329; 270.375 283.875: -1.1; 21.2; 25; 25.6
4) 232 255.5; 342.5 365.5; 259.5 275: -2.3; 20.8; 24.4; 23.2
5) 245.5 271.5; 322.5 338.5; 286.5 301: -1.7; 21.7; 25.2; 23.5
